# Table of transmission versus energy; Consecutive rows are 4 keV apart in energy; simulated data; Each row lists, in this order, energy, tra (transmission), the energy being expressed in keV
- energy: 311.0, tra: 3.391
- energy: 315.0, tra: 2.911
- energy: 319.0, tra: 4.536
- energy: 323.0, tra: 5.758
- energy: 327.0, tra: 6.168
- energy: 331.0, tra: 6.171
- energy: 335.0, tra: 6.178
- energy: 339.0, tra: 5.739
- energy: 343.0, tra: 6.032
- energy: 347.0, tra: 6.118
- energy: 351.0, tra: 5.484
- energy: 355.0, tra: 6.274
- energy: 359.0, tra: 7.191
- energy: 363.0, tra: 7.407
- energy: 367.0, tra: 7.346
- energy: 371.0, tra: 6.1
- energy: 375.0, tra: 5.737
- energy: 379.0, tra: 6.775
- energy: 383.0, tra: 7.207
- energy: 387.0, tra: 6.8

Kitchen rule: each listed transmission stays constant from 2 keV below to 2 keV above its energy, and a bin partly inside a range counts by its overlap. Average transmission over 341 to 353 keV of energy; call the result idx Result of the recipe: 5.88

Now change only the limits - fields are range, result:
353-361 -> 6.73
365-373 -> 6.72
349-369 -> 6.74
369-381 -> 6.2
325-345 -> 6.06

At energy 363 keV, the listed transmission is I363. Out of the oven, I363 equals 7.407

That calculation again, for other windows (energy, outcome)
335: 6.178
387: 6.8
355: 6.274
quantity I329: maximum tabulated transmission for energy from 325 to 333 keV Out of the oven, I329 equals 6.171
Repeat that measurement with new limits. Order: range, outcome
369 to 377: 6.1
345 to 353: 6.118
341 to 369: 7.407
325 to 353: 6.178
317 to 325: 5.758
